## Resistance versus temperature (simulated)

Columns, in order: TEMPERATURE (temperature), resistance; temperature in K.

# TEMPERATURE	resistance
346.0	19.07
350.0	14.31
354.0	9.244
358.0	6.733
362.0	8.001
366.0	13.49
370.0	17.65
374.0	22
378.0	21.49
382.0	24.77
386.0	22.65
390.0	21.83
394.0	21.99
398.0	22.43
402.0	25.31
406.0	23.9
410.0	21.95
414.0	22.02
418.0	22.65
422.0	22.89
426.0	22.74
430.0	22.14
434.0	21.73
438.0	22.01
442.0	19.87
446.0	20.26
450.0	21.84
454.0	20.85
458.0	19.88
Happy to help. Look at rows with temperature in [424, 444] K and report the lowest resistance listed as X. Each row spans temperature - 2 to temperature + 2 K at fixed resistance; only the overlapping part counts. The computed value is 19.87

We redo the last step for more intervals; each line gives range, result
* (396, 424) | 21.95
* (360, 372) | 8.001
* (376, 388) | 21.49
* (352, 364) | 6.733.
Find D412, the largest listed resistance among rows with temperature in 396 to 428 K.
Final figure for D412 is 25.31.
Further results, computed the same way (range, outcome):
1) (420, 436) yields 22.89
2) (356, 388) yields 24.77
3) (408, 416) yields 22.02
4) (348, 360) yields 14.31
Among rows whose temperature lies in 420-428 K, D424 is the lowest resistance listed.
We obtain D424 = 22.74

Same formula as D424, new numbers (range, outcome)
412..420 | 22.02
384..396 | 21.83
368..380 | 17.65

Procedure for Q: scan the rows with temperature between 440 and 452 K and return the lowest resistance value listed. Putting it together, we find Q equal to 19.87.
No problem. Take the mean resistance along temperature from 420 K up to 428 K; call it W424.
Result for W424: 22.8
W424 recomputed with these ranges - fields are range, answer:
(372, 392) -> 22.5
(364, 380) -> 18.7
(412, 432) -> 22.5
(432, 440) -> 21.9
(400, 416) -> 23.3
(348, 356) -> 11.8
